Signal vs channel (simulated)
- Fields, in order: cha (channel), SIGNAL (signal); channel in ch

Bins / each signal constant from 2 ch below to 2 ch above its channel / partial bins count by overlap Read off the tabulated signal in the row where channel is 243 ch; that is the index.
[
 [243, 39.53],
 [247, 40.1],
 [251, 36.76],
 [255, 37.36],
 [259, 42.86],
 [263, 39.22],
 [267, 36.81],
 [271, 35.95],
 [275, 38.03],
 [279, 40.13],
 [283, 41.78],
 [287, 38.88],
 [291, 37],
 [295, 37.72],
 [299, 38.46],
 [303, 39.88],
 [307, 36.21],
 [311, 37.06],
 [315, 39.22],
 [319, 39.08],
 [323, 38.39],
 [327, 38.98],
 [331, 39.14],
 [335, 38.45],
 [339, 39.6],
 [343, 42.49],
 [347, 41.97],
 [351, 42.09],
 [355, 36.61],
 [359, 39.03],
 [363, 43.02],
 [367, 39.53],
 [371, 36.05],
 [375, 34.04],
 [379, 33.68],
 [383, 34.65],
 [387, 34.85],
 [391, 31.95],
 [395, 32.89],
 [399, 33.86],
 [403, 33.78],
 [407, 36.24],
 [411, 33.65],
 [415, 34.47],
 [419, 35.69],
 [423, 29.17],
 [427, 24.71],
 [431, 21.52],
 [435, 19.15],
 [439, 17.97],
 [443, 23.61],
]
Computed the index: 39.53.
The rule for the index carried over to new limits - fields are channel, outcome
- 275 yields 38.03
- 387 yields 34.85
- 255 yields 37.36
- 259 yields 42.86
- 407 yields 36.24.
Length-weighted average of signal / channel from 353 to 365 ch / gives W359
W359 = 39.6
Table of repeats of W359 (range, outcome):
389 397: 32.4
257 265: 41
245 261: 39.3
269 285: 39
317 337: 38.8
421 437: 23.6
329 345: 39.9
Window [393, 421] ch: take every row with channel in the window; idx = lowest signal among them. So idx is 32.89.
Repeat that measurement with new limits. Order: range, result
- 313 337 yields 38.39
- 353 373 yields 36.05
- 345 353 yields 41.97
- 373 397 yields 31.95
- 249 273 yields 35.95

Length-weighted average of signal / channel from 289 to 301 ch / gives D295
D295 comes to 37.7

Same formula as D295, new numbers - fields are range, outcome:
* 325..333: 39.1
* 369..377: 35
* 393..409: 34.2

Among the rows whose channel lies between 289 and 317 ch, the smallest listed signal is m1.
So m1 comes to 36.21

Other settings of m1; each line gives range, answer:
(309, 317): 37.06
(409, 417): 33.65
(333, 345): 38.45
